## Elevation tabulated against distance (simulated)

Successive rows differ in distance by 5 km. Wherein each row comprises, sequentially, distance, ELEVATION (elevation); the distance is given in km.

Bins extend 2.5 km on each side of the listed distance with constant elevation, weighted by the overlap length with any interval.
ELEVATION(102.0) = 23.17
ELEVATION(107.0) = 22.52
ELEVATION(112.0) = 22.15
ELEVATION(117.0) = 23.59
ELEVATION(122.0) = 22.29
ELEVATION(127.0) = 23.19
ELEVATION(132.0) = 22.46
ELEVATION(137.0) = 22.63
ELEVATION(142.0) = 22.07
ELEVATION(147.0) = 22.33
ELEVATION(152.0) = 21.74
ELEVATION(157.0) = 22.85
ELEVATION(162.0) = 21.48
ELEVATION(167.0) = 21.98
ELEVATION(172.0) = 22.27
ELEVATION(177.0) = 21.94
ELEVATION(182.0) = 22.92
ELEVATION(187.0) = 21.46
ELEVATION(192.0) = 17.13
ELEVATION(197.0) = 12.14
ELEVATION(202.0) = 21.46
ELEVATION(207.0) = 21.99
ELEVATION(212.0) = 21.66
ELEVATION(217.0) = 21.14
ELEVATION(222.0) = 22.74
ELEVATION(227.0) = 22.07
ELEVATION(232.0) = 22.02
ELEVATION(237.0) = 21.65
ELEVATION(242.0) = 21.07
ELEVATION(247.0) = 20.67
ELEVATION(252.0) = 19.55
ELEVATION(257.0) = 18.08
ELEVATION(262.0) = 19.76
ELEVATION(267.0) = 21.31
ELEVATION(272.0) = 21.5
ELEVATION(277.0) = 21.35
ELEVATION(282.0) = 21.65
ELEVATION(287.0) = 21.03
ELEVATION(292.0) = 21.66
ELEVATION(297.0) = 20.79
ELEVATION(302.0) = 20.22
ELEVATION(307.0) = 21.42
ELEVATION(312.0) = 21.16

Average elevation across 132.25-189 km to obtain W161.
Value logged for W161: 22.2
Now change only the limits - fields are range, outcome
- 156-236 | 21.1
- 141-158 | 22.2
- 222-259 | 20.9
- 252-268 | 19.5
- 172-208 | 19.9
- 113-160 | 22.5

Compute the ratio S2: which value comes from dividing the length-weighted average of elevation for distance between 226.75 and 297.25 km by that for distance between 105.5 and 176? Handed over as 0.9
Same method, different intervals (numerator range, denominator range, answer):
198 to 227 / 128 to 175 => 0.96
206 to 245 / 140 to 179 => 0.99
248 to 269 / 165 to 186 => 0.89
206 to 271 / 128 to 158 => 0.94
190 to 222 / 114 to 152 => 0.87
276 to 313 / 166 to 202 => 1.06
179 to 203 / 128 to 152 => 0.85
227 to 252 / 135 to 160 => 0.95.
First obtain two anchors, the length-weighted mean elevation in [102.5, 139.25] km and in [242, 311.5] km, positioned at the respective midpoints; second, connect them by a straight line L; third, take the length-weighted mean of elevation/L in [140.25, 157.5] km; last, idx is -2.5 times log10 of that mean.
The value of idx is 0.008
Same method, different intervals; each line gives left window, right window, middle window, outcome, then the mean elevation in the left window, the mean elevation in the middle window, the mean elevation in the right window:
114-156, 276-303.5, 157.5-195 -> 0.05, 22.5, 21.3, 21.1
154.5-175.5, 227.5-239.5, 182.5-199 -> 0.23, 22.1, 17.8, 21.9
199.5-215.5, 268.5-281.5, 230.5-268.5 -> 0.06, 21.7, 20.5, 21.5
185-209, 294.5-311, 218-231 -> -0.15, 18.7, 22.2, 20.8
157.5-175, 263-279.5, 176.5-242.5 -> 0.05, 22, 20.8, 21.2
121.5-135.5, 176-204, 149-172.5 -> -0.06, 22.7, 22.1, 19.3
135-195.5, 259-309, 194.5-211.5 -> 0.13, 21.6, 18.9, 21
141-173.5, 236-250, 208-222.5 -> -0.02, 22.1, 21.7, 21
